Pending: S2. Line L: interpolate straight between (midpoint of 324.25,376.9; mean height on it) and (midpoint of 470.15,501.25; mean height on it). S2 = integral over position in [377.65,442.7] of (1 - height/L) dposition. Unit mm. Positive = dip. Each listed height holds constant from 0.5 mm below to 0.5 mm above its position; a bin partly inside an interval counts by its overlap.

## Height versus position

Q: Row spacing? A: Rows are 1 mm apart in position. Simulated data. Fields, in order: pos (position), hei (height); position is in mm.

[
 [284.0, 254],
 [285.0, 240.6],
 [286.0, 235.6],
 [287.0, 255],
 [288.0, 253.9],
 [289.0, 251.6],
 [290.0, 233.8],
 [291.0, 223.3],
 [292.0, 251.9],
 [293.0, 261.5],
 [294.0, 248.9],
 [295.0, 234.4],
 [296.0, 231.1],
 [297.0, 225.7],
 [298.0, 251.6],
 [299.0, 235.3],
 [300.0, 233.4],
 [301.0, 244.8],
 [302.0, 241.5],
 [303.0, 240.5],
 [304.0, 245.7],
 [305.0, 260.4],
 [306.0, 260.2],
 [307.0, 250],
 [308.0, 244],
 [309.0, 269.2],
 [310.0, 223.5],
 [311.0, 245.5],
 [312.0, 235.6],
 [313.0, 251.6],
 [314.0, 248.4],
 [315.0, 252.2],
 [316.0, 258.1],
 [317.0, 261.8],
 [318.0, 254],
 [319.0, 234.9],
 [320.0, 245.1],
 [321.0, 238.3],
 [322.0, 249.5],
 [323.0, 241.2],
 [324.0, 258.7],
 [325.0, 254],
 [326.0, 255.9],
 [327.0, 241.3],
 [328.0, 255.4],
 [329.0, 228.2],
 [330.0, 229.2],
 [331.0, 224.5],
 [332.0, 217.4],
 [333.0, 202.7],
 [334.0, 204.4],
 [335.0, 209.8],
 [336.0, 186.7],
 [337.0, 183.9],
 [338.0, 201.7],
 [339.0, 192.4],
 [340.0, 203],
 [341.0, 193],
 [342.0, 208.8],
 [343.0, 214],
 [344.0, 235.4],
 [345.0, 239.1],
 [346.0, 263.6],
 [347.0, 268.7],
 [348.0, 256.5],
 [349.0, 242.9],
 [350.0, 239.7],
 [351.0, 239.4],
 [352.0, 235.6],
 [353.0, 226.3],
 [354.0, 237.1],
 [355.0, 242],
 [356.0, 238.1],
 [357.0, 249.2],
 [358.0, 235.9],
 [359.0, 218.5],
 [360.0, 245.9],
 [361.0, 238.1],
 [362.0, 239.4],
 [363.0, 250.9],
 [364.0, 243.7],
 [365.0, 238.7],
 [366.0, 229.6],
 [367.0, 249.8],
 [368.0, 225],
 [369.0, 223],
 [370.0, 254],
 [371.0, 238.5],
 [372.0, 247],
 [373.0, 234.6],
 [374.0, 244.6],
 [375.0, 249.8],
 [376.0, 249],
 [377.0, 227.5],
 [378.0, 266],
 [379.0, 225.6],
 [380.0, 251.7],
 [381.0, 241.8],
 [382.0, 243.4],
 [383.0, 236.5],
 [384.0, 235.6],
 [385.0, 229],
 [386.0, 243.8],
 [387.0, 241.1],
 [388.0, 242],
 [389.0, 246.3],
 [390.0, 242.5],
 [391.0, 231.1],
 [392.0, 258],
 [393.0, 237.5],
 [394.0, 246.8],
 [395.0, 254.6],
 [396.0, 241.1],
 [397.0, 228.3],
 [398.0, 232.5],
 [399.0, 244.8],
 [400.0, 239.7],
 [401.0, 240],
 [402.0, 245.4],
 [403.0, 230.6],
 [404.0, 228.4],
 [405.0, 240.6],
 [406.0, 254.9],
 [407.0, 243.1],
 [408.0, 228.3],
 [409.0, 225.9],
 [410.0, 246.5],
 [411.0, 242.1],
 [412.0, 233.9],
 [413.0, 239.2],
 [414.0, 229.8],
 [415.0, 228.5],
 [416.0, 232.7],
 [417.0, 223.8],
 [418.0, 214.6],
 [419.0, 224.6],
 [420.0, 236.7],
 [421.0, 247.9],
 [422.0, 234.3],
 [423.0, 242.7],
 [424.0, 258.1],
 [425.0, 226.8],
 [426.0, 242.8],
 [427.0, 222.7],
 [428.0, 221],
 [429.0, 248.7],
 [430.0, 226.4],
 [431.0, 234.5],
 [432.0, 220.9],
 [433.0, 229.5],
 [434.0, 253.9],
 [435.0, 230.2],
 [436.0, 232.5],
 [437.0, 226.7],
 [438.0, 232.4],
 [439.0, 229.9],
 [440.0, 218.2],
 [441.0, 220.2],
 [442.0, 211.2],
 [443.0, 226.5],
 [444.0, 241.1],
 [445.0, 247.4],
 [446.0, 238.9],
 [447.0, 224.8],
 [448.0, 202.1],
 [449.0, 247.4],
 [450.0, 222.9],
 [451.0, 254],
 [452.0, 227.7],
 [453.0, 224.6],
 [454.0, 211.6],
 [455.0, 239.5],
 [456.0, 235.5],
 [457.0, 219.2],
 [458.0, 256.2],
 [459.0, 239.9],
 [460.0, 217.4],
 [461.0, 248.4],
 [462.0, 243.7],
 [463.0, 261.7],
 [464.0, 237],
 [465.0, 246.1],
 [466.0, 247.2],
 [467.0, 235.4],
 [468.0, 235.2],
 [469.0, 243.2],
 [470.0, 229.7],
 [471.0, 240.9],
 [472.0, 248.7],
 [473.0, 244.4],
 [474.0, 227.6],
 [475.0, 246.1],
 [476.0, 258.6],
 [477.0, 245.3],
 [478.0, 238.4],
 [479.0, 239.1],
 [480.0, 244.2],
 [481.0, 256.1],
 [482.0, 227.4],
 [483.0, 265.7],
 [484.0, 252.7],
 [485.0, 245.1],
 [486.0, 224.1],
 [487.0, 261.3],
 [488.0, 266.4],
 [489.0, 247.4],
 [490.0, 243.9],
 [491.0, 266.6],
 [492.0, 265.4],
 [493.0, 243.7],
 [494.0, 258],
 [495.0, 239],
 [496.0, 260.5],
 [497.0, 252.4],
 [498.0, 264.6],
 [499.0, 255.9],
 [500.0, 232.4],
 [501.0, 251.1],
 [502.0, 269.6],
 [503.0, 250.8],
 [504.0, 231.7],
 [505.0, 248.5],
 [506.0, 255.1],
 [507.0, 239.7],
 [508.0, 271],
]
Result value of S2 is 0.87 mm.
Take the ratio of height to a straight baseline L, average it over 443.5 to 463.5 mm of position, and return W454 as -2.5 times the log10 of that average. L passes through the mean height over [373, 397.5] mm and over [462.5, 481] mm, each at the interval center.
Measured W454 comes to 0.035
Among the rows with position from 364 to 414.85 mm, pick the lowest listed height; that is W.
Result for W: 223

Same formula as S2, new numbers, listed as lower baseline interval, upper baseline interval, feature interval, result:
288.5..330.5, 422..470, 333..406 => 1.5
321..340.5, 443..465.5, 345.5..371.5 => -1.7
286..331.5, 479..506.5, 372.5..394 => 0.5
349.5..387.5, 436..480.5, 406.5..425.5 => 0.2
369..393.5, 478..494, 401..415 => 0.4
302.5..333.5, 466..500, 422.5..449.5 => 1.6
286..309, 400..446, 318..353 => 1.7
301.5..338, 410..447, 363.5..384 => -0.5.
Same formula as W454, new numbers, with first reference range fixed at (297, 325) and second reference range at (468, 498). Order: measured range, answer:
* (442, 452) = 0.07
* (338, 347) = 0.12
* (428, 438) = 0.07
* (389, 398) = 0.02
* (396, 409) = 0.04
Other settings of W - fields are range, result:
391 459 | 202.1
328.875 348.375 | 183.9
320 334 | 202.7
